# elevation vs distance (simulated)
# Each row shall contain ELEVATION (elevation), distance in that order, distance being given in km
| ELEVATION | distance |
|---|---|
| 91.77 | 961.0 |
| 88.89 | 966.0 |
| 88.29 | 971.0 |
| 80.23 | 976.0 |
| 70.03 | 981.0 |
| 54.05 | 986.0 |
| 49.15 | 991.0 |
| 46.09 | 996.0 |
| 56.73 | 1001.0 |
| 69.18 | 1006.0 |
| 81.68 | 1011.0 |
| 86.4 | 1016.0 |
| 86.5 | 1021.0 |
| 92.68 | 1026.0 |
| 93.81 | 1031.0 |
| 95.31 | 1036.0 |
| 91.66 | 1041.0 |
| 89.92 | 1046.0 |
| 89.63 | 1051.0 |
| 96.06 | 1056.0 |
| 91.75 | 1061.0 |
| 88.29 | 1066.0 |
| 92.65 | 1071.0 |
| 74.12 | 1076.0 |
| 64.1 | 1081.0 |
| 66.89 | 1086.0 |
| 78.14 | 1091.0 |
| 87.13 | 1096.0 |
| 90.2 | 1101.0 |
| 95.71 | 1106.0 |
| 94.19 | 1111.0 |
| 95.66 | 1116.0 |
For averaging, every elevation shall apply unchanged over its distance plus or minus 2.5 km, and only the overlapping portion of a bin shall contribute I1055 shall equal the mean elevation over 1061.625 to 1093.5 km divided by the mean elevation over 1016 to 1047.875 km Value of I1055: 0.86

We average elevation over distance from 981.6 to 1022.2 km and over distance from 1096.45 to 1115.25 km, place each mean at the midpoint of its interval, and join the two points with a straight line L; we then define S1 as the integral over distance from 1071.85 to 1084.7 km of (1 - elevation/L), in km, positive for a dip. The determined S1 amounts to 2.05 km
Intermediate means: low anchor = 65.8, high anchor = 92.9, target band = 71.9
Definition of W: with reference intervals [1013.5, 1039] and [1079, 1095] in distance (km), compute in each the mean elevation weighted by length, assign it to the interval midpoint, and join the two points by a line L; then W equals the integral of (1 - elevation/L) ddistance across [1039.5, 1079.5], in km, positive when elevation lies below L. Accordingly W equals -4.1 km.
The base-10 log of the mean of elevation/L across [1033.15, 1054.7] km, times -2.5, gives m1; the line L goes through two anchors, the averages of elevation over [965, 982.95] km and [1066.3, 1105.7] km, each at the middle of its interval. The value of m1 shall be -0.14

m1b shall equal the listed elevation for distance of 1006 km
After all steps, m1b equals 69.18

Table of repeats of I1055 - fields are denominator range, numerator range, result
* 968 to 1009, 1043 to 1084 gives 1.32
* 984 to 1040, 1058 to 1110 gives 1.12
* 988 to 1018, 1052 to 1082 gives 1.33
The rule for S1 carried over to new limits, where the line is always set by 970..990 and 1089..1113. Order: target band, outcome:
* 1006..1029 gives -2.7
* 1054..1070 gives -1.7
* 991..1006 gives 3.9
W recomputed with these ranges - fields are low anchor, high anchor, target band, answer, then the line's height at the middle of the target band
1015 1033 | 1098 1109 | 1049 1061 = -0.2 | 91.1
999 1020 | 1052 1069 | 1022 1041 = -2.5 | 82.2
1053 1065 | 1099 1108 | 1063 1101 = 5.4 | 93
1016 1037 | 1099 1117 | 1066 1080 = 1.6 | 92.7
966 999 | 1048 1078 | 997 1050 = -3.5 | 77.9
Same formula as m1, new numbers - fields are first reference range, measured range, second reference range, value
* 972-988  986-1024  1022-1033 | 0.22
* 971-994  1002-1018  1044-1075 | -0.03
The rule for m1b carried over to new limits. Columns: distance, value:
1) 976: 80.23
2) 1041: 91.66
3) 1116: 95.66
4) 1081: 64.1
